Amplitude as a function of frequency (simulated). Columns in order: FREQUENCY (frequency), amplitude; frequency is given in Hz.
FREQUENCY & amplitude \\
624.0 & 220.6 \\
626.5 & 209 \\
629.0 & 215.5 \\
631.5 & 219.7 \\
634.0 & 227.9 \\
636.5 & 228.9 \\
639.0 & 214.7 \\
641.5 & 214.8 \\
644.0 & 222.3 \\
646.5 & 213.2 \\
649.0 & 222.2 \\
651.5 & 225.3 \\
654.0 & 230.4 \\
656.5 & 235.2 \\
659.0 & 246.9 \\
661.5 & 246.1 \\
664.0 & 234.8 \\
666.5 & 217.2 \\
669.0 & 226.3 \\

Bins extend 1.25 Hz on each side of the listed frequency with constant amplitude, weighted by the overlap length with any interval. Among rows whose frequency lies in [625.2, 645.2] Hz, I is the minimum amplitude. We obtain 209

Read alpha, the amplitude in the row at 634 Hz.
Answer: 227.9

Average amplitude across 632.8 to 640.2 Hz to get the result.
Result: 224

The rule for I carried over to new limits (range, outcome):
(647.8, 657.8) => 222.2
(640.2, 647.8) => 213.2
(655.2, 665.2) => 234.8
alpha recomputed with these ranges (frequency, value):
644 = 222.3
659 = 246.9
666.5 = 217.2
